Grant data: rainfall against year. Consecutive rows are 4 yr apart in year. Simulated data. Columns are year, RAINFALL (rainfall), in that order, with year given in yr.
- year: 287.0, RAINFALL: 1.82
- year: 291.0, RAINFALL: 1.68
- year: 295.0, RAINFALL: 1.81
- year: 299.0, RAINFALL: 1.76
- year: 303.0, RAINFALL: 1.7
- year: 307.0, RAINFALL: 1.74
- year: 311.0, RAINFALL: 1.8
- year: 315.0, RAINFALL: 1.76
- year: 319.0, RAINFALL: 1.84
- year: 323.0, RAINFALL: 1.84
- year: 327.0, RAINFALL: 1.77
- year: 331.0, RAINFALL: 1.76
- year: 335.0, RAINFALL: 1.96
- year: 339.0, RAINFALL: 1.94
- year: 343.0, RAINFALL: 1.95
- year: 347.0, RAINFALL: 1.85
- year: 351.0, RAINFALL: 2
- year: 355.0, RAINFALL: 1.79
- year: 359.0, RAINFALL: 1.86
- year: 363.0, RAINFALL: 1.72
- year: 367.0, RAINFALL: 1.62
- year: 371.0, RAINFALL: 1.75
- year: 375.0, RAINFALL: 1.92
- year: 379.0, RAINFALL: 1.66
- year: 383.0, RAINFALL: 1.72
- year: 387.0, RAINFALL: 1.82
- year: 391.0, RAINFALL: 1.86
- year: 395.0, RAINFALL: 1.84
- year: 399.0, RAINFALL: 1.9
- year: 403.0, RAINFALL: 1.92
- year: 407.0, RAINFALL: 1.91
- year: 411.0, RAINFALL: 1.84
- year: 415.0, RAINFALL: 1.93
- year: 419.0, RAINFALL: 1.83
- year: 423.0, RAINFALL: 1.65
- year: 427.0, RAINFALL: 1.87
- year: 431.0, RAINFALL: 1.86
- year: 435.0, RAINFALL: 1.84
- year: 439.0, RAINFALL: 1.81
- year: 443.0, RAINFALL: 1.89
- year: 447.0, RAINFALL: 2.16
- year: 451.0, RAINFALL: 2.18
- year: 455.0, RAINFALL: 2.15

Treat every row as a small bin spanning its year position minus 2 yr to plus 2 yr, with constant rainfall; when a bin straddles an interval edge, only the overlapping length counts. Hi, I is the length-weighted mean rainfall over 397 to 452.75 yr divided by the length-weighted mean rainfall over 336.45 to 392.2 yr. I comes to 1.0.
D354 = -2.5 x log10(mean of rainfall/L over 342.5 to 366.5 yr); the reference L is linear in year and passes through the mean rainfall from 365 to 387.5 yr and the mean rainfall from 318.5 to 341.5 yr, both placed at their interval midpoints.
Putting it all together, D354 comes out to -0.03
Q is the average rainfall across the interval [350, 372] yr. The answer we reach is 1.78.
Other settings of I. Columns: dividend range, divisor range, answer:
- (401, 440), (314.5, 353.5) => 0.99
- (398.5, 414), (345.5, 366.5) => 1.04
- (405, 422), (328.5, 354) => 0.98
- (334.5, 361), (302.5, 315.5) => 1.09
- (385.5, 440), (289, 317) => 1.06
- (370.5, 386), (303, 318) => 1.00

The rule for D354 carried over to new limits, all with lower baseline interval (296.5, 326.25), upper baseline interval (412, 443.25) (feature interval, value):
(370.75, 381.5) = 0.02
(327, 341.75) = -0.05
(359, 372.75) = 0.05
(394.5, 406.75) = -0.04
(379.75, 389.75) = 0.03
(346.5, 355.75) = -0.06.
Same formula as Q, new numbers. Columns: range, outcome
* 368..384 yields 1.76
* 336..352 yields 1.93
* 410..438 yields 1.83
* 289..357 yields 1.82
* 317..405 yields 1.83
